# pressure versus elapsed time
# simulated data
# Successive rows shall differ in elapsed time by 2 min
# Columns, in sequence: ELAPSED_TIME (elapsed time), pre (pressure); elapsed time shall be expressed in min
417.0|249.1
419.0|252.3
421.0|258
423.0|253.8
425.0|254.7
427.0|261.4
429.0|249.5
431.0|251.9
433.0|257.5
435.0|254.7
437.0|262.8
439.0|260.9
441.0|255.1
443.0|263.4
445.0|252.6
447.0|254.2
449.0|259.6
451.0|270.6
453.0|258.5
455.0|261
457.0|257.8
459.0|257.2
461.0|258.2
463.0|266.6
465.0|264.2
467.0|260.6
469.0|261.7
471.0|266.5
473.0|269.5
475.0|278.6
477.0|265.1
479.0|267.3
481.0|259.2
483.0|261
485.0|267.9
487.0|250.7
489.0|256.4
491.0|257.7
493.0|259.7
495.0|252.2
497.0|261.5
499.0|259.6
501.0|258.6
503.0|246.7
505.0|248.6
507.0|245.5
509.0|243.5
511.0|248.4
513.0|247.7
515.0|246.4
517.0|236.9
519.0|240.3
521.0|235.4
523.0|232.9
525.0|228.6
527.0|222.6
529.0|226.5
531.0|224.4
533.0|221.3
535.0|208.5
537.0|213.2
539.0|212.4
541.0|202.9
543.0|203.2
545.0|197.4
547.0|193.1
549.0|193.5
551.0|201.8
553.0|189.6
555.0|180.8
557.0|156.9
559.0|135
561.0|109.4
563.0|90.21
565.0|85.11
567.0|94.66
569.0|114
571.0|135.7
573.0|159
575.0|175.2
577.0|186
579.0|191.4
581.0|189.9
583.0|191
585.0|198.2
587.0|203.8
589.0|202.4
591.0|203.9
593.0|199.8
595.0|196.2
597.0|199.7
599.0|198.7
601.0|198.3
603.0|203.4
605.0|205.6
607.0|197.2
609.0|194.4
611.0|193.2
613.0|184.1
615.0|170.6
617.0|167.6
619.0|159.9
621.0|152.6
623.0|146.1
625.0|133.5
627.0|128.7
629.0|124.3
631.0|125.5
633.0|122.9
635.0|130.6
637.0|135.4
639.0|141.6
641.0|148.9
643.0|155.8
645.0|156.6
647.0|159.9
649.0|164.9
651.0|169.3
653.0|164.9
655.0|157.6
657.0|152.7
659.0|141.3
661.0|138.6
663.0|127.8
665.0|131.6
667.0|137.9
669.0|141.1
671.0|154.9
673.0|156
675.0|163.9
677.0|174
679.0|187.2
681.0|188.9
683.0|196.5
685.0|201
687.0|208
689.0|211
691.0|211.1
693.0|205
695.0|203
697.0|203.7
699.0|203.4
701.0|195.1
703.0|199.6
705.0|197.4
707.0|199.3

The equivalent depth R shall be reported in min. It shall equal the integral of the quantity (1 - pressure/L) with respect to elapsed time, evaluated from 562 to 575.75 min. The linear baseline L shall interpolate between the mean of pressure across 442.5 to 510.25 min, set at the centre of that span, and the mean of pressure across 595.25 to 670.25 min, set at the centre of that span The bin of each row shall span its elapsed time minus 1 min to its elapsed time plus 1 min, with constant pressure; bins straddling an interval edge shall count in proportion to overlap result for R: 5.4 min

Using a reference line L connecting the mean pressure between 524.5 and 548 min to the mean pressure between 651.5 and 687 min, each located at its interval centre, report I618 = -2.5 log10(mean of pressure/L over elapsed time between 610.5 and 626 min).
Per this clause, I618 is 0.12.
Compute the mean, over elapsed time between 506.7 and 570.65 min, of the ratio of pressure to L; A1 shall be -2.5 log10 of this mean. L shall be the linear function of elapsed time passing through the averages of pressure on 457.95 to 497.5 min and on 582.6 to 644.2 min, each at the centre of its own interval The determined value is 0.15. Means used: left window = 262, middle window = 195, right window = 171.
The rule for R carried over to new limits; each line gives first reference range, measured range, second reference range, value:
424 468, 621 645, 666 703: 7.7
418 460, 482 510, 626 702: -2.5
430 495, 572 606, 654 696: 2.1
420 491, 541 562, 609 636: 2.2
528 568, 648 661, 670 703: 2.2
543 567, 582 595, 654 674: -4.0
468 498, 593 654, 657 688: 7.8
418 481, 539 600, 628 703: 9.9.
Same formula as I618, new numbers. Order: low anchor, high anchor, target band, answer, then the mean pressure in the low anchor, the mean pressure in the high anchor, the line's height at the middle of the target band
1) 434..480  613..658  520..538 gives -0.03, 262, 149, 217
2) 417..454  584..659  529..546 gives -0.01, 257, 169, 209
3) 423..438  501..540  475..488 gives -0.08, 256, 234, 243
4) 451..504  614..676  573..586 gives 0.03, 261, 147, 192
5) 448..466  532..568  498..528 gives -0.17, 262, 172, 207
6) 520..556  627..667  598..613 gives -0.17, 210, 144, 169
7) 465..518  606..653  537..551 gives 0.09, 257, 155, 218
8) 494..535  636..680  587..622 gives -0.03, 241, 153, 186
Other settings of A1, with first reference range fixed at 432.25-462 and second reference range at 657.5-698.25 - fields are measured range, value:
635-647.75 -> 0.26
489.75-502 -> -0.07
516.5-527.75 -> -0.01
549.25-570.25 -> 0.50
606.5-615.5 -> 0.06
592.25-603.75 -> 0.02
